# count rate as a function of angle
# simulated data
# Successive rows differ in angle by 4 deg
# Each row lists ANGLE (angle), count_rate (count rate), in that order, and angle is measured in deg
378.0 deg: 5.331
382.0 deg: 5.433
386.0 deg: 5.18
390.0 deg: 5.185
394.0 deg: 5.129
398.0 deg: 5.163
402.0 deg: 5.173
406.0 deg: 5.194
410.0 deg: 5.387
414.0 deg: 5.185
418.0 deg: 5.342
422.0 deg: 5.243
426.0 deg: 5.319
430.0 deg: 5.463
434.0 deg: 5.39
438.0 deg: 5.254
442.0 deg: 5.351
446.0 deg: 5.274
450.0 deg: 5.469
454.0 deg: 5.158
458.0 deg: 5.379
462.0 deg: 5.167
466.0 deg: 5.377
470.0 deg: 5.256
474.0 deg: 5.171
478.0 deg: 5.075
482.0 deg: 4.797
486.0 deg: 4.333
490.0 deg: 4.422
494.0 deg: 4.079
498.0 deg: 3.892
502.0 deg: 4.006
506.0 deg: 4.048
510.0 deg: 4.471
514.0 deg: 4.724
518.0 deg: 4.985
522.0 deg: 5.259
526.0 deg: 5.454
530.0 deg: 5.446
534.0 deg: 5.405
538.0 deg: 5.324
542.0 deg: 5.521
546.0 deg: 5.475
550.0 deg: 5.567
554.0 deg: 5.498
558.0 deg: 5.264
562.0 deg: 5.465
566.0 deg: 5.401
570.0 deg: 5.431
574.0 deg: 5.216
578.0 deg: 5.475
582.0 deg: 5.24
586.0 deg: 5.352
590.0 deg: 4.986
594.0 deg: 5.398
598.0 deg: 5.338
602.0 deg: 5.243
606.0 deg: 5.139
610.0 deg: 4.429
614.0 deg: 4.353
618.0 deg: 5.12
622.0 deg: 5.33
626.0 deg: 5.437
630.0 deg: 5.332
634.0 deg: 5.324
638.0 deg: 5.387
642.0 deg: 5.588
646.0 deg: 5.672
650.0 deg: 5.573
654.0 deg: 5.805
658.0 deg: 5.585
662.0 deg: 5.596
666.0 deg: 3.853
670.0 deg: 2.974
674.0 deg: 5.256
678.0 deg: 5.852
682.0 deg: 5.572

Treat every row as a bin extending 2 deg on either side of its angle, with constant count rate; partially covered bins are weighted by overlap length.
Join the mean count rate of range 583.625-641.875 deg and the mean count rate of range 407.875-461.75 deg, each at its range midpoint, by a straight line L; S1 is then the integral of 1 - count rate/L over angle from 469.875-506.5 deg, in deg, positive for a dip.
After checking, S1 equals 5.5 deg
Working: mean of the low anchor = 5.32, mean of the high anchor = 5.17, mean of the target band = 4.49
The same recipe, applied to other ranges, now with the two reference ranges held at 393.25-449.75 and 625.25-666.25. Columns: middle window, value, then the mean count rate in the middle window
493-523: 5.2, 4.42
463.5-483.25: 0.6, 5.15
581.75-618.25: 2.4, 5.05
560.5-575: 0.0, 5.39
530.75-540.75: 0.0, 5.39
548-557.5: -0.2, 5.49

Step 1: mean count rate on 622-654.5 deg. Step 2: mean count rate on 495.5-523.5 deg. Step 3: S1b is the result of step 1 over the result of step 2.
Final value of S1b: 1.23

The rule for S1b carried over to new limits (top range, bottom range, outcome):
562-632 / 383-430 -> 0.99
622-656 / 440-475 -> 1.04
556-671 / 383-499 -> 1.02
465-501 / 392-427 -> 0.89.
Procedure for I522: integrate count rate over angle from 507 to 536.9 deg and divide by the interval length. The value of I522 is 5.08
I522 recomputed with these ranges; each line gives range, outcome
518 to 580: 5.4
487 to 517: 4.26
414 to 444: 5.33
